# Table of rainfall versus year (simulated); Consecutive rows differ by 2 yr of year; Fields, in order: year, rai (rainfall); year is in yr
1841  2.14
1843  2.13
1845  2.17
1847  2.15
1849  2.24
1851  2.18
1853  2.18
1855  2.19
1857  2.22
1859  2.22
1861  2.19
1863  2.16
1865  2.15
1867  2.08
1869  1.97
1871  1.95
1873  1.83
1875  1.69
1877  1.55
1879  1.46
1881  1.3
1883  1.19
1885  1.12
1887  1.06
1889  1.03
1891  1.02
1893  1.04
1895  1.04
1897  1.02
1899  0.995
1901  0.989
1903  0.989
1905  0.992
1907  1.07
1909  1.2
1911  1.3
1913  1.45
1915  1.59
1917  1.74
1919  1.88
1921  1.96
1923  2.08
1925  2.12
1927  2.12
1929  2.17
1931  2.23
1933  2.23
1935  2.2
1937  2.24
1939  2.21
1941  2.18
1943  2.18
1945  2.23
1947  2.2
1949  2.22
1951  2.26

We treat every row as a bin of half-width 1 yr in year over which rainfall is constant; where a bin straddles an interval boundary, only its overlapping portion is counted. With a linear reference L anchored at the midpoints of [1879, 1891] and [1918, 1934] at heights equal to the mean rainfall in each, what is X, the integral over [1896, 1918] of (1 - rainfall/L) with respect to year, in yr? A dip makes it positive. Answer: 6.10 yr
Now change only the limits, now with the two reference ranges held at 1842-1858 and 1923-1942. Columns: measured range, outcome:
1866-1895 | 9.93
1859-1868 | 0.12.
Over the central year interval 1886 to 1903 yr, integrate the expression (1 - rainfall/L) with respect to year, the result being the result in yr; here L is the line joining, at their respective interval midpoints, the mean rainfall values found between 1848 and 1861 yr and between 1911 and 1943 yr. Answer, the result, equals 8.7 yr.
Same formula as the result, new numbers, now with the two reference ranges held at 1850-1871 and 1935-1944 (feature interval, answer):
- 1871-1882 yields 2.8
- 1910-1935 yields 3.1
